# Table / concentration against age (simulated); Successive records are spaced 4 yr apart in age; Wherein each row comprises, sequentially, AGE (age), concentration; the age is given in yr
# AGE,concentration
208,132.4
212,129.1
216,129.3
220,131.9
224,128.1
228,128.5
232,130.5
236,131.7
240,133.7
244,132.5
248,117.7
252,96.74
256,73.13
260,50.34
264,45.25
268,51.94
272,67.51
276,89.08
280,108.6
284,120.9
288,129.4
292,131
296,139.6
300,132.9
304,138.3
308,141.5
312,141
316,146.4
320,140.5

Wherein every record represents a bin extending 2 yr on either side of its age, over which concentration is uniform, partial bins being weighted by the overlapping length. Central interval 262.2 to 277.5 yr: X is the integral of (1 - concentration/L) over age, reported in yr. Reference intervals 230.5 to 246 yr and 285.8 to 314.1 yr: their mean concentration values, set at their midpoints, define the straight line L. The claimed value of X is 8.1 yr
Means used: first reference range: 132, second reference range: 136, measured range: 62.8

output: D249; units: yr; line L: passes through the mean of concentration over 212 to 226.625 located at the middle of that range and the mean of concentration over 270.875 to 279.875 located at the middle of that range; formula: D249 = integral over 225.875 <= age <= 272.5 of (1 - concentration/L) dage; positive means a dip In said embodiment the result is 4.7 yr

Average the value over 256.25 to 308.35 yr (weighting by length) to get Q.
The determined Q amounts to 101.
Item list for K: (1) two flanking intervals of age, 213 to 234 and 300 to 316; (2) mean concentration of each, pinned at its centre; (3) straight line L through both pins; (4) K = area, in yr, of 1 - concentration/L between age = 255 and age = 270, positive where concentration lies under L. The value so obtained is 9.0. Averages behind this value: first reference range 130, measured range 54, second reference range 140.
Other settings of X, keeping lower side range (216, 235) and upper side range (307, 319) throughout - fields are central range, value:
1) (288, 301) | 0.6 yr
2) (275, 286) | 2.4 yr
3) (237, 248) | 0.2 yr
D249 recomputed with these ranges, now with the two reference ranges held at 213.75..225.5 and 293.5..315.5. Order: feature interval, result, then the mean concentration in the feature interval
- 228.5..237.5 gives 0.0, 131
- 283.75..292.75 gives 0.6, 128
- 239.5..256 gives 2.4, 113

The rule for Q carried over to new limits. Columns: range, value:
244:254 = 112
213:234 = 130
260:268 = 48.2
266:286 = 87.6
